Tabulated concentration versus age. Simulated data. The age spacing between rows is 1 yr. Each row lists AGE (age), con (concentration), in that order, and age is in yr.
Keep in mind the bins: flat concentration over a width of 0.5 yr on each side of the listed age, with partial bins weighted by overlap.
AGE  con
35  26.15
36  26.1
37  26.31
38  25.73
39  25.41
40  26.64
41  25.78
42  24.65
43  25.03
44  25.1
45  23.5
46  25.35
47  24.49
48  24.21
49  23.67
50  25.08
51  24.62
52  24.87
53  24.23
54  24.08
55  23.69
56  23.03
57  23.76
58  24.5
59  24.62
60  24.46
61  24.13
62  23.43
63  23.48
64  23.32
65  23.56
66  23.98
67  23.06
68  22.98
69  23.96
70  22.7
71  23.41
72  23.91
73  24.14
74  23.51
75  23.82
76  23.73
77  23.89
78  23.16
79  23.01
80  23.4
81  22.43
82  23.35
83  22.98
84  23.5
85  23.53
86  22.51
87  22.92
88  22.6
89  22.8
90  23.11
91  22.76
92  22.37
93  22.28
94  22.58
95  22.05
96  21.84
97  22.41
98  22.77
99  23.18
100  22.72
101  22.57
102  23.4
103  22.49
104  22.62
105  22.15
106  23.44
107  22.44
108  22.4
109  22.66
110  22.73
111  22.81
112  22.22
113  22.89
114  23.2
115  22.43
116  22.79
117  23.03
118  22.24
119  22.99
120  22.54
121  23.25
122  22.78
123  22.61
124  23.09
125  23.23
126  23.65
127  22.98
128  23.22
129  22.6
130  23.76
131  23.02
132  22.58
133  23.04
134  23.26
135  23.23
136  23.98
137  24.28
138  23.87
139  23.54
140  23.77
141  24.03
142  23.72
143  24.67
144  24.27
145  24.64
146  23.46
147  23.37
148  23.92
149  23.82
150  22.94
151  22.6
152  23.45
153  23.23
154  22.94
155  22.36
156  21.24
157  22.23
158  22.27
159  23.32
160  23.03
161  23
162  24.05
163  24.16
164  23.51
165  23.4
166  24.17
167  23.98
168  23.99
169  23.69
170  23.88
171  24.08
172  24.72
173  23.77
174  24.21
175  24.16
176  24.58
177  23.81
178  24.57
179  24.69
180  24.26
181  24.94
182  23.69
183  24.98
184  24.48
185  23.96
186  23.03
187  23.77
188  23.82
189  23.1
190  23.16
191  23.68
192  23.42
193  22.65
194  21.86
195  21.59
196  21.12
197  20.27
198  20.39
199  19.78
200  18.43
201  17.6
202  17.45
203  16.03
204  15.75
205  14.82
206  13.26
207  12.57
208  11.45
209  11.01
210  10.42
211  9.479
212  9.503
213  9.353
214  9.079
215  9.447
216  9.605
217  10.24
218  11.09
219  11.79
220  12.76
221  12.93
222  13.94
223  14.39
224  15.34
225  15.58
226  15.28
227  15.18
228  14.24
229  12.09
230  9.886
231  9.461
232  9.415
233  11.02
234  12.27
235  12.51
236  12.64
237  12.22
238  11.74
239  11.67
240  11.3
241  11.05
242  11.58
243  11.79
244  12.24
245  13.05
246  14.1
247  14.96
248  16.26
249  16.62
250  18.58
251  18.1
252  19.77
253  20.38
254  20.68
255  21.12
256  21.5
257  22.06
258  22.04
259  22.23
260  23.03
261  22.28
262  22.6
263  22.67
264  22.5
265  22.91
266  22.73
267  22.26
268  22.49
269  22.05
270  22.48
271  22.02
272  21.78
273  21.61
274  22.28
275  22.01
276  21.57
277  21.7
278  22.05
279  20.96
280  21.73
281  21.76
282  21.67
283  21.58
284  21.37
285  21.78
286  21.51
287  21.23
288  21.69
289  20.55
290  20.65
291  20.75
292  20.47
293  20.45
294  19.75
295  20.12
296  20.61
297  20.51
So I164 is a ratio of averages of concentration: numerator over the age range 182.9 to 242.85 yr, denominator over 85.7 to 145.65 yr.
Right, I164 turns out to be 0.66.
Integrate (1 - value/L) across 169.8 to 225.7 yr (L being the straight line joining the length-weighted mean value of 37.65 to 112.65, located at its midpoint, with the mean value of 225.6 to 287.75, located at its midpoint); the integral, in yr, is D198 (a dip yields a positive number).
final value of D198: 4.5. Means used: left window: 23.5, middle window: 18.4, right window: 18.2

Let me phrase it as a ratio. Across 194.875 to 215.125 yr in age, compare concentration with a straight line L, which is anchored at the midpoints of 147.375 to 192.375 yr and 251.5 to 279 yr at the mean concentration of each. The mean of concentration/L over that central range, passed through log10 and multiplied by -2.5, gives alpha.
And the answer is 0.490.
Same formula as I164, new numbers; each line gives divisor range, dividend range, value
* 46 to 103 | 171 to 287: 0.78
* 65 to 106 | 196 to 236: 0.58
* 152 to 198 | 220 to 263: 0.66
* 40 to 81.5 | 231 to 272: 0.73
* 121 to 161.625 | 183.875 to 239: 0.66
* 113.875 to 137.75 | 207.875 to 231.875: 0.51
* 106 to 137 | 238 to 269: 0.80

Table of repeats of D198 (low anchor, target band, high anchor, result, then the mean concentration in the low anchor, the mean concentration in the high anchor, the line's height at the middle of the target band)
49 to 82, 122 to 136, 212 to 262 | -1.9 yr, 23.7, 14.5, 20.3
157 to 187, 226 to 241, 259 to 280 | 7.2 yr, 23.9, 22.2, 22.8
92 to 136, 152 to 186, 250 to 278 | -2.0 yr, 22.8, 21.8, 22.4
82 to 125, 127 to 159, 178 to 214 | -3.3 yr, 22.7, 19.1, 21.2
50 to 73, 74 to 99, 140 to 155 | 0.9 yr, 23.8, 23.6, 23.8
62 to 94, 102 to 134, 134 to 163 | 0.7 yr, 23.2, 23.4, 23.3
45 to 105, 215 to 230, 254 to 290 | 6.3 yr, 23.4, 21.9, 22.3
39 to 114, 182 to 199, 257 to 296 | -0.2 yr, 23.5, 21.7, 22.5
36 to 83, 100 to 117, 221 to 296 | 0.0 yr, 24.1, 18.2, 22.7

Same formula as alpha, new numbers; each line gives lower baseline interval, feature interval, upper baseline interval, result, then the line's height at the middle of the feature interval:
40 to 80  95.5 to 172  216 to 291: -0.08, 21.6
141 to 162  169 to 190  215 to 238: -0.25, 19.2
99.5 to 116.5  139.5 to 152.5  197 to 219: -0.23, 19.1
